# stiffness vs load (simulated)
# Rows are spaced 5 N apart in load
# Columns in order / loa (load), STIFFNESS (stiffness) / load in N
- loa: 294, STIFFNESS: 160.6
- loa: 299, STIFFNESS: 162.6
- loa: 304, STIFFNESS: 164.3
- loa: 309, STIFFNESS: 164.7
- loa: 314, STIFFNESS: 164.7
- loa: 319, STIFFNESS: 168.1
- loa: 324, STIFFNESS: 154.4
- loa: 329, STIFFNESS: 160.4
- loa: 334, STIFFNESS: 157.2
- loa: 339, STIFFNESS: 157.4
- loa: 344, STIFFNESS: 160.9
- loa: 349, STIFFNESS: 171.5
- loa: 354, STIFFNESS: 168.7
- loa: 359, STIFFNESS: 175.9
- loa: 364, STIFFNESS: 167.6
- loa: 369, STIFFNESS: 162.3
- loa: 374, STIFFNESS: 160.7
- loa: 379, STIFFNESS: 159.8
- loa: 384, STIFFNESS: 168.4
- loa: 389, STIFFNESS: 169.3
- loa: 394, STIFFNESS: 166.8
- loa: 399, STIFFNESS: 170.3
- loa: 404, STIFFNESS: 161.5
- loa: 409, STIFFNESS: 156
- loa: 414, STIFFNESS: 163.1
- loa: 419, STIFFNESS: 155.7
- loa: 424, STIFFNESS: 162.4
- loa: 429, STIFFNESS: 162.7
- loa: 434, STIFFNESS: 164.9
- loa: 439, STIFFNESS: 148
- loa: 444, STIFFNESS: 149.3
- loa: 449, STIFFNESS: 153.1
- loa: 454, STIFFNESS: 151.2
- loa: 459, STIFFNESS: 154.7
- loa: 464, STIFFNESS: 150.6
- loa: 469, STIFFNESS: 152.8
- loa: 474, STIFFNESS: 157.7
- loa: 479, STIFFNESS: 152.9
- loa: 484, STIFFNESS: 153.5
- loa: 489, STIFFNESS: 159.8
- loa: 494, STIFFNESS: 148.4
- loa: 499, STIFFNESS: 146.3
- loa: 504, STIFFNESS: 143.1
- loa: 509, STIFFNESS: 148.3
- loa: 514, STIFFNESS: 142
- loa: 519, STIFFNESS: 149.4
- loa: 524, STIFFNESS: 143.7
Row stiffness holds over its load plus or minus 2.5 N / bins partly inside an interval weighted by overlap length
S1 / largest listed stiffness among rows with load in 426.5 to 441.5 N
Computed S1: 164.9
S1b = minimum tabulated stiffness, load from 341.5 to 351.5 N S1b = 160.9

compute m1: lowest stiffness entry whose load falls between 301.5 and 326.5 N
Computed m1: 154.4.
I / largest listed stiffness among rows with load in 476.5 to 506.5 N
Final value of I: 159.8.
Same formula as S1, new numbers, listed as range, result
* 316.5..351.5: 171.5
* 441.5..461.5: 154.7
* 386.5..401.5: 170.3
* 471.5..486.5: 157.7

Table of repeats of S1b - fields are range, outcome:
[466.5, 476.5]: 152.8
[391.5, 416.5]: 156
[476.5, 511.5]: 143.1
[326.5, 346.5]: 157.2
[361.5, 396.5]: 159.8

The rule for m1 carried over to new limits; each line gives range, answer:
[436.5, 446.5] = 148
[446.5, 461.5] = 151.2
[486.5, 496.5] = 148.4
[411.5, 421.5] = 155.7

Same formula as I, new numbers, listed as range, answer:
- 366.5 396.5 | 169.3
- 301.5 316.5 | 164.7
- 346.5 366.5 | 175.9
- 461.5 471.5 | 152.8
